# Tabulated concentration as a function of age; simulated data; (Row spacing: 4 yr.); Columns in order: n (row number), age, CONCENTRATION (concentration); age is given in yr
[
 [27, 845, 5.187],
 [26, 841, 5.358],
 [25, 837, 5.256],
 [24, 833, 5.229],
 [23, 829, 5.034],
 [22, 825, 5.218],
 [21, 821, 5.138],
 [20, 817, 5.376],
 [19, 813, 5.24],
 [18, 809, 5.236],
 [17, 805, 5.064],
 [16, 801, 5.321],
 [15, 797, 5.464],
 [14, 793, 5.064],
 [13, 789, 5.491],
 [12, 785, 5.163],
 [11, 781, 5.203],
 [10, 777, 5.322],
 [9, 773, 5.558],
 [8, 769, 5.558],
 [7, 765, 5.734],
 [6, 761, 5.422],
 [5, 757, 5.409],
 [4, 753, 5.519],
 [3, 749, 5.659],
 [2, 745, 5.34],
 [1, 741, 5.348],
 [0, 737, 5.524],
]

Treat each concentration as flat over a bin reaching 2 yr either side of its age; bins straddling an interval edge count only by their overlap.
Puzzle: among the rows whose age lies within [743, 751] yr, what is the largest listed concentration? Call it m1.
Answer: 5.659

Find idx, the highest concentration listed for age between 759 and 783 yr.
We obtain 5.734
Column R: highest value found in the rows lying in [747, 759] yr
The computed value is 5.659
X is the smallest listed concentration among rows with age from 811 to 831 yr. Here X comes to 5.034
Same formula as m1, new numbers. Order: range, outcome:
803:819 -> 5.376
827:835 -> 5.229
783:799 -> 5.491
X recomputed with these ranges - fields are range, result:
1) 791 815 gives 5.064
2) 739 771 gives 5.34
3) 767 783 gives 5.203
